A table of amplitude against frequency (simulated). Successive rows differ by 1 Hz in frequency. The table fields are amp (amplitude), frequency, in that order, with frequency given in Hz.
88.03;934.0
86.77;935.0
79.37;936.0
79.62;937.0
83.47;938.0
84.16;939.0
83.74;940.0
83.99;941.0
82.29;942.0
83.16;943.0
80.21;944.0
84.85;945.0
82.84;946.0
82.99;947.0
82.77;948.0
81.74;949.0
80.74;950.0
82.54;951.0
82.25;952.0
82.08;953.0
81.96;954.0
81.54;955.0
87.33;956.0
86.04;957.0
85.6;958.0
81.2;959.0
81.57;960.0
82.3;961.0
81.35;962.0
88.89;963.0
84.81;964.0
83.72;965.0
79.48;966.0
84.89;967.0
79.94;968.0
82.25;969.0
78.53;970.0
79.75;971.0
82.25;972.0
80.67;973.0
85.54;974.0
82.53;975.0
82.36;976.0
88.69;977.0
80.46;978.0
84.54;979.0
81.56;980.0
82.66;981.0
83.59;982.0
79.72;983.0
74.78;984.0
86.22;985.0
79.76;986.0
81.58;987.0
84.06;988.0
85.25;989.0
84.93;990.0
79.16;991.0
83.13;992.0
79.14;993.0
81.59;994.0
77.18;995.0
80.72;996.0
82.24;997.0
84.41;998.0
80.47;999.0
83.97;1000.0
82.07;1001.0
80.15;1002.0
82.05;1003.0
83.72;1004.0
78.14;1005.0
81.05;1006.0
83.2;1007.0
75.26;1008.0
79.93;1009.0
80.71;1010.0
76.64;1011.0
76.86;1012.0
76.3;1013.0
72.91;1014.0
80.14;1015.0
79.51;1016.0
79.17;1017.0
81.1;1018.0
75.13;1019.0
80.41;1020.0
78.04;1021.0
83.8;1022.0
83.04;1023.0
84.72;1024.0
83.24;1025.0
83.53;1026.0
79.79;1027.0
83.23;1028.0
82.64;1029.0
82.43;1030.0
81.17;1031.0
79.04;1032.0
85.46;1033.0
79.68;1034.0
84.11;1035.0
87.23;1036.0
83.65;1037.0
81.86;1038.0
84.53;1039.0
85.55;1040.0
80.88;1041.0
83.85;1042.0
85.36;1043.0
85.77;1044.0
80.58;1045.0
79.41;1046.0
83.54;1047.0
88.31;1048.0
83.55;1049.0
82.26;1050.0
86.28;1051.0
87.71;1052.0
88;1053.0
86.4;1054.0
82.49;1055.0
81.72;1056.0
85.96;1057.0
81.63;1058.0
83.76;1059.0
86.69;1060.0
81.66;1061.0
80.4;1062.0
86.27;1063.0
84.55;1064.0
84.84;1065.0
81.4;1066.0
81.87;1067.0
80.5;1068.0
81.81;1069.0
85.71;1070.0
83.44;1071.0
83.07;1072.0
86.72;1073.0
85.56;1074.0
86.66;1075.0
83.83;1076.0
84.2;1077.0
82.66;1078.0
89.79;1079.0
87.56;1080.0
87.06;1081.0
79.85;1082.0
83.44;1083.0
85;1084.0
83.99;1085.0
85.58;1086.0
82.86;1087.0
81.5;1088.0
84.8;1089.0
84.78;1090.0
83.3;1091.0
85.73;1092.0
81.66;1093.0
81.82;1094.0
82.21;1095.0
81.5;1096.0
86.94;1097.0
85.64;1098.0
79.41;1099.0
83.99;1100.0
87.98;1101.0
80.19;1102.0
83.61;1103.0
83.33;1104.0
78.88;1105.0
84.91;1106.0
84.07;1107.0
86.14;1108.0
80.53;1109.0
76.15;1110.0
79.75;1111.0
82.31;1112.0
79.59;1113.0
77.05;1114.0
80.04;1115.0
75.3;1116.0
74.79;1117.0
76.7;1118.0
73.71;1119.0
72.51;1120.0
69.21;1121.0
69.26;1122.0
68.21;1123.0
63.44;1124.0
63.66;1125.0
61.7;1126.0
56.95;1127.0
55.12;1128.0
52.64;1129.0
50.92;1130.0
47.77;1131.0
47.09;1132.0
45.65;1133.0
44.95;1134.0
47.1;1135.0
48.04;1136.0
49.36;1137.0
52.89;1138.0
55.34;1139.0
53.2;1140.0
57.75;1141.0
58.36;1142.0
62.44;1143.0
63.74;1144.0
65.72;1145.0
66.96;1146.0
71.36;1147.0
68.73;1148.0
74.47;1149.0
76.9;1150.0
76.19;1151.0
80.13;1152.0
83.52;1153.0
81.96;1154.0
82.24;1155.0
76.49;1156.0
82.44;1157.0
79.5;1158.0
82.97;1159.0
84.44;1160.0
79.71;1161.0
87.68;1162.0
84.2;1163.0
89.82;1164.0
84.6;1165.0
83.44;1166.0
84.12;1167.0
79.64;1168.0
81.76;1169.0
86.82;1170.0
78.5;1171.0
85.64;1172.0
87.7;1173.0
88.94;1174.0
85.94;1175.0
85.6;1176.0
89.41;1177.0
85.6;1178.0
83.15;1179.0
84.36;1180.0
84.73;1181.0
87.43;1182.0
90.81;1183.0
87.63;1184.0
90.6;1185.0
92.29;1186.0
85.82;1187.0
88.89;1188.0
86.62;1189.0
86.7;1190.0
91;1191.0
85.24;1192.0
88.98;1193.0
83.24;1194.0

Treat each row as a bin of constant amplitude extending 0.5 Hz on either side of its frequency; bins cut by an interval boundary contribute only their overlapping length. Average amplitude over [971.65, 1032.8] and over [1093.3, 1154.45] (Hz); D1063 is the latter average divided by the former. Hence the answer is 0.86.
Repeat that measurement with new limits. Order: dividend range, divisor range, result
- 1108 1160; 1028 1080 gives 0.80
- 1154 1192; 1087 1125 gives 1.07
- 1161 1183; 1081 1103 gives 1.02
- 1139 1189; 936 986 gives 0.97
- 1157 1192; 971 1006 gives 1.05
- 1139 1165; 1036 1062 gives 0.89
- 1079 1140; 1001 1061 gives 0.89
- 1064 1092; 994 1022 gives 1.05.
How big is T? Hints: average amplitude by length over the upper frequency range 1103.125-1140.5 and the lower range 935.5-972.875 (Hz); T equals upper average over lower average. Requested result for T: 0.8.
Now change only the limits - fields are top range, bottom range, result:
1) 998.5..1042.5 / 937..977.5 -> 0.98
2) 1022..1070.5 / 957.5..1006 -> 1.02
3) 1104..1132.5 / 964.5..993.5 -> 0.86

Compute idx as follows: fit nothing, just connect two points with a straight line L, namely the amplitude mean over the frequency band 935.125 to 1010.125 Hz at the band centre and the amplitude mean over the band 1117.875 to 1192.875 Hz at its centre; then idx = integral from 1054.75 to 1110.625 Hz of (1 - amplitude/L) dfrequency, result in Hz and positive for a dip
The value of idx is -4.5 Hz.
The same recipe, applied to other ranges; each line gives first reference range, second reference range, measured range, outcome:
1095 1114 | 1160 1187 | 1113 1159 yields 10.0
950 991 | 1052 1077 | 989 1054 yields 1.2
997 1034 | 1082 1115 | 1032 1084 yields -1.5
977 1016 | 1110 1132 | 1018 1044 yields -1.8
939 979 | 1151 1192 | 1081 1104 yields 0.2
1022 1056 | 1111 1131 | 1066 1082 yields -1.5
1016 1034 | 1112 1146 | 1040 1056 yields -1.5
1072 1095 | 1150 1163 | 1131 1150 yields 5.6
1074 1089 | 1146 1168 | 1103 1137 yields 6.1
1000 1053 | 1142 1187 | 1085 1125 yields 0.8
